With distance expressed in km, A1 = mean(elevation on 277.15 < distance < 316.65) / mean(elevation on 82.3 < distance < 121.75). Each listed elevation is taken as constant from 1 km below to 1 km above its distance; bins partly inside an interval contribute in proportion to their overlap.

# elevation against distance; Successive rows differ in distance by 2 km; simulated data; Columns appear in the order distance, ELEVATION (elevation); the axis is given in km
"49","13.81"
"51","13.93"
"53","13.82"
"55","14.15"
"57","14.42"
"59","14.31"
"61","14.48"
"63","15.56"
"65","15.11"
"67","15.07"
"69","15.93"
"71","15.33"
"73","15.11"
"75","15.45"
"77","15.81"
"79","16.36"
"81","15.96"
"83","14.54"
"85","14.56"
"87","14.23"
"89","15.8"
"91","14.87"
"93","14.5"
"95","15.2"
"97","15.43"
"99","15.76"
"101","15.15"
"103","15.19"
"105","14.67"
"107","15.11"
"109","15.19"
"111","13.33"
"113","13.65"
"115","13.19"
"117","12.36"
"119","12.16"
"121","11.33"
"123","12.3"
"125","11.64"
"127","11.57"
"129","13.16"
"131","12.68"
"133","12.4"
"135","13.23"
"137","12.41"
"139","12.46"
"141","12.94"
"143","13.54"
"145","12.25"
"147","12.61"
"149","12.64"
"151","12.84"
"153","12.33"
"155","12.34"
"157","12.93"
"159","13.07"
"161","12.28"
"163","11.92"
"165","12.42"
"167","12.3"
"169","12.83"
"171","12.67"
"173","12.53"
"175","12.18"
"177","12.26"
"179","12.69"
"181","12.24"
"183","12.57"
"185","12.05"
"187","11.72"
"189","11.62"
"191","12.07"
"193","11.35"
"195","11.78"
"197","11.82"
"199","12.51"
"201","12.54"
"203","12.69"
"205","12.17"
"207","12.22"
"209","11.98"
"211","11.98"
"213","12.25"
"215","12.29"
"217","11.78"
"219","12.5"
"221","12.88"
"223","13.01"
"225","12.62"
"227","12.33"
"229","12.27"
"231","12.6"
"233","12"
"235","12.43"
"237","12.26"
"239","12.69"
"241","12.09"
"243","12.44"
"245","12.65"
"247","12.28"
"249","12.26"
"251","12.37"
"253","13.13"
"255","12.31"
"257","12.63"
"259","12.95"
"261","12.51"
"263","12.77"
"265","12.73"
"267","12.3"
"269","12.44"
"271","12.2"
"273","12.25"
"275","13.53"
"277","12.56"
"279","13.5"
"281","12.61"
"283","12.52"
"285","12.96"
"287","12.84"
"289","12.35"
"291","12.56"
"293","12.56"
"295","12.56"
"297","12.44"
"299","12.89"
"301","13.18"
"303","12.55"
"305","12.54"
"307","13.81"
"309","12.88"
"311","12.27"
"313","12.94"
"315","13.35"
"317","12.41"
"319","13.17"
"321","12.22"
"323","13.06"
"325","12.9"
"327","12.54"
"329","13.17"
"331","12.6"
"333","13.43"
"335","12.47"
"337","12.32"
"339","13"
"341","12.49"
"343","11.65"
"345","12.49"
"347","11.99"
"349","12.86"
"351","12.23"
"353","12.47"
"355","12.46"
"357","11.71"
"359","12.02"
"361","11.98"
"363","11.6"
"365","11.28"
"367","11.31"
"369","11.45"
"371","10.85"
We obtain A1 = 0.9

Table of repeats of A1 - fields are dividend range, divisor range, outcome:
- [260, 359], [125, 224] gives 1.02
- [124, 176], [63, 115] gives 0.83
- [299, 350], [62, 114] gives 0.84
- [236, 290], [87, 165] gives 0.95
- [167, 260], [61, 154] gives 0.88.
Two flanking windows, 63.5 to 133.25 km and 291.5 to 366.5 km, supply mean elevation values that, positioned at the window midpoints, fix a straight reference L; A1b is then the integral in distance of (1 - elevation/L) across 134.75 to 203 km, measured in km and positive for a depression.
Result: 6.8 km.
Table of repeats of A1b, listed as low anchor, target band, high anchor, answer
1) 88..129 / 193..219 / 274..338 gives 2.4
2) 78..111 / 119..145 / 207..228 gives 3.3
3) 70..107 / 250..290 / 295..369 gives 1.6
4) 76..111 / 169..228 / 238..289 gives 5.7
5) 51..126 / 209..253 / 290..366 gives 3.2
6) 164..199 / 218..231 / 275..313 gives -0.2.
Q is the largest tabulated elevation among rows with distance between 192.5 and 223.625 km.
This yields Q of 13.01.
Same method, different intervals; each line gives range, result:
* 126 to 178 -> 13.54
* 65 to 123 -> 16.36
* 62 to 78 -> 15.93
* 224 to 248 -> 12.69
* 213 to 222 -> 12.88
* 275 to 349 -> 13.81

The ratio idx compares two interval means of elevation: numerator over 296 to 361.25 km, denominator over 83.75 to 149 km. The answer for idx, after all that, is 0.93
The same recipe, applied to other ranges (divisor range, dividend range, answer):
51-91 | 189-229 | 0.81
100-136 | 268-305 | 0.96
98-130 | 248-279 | 0.94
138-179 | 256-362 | 1.01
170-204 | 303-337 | 1.05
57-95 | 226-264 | 0.82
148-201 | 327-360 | 1.01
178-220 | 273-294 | 1.05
